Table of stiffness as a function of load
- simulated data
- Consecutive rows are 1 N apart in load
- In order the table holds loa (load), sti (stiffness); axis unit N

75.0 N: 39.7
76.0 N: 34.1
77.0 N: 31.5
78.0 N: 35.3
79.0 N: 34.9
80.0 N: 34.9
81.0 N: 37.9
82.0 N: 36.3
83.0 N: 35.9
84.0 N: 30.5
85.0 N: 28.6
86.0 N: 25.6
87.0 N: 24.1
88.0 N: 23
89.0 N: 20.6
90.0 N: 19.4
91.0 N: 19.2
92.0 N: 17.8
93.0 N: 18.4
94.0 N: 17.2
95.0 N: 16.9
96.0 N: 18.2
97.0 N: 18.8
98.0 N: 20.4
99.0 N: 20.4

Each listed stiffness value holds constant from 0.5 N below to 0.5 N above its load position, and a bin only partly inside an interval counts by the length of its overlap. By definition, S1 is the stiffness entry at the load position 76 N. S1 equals 34.1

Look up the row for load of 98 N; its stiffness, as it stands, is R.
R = 20.4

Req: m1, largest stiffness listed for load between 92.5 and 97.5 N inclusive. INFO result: 18.8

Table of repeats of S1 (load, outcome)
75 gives 39.7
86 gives 25.6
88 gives 23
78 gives 35.3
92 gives 17.8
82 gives 36.3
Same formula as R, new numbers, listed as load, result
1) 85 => 28.6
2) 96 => 18.2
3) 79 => 34.9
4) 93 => 18.4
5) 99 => 20.4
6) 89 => 20.6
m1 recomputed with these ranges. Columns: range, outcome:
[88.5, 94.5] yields 20.6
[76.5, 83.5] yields 37.9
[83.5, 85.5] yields 30.5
